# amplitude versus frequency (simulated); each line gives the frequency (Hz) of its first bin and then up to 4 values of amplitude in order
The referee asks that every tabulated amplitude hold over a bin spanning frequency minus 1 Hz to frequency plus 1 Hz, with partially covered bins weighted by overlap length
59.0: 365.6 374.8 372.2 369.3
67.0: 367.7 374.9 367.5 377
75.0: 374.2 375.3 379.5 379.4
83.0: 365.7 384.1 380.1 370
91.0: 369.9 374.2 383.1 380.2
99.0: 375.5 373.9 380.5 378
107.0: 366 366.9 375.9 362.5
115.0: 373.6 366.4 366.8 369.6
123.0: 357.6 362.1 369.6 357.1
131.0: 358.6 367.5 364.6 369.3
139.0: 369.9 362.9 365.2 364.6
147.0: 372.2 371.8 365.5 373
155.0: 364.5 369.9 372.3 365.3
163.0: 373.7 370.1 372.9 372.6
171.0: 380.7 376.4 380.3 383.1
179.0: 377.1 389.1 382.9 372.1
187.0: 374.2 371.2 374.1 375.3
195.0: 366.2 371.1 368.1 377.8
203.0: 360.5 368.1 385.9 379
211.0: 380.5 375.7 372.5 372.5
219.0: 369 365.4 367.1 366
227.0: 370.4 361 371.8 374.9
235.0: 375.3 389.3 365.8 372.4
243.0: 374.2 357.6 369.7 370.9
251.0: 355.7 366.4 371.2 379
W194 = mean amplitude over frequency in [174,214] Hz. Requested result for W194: 376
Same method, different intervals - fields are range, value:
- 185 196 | 372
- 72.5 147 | 371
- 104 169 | 368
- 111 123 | 368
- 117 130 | 364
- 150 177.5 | 373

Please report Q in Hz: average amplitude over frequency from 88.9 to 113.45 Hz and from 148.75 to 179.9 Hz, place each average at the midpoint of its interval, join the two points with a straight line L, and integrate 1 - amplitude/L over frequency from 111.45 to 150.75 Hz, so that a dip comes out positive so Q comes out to 0.8 Hz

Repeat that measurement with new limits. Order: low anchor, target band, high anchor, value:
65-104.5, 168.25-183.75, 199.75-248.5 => -0.31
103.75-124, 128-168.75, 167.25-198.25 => 0.52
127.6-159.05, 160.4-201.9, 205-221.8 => -0.45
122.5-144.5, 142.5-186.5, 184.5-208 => -0.65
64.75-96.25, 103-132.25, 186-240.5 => 0.55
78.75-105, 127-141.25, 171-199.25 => 0.44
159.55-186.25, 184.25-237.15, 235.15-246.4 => 0.27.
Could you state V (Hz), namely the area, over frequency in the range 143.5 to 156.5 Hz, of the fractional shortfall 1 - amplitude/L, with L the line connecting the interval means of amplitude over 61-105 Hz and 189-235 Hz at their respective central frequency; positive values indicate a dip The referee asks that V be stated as 0.16 Hz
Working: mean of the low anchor 375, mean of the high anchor 372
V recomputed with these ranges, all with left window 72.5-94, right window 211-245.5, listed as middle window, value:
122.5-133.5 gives 0.4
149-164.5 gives 0.2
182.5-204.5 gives 0.0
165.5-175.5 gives -0.1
